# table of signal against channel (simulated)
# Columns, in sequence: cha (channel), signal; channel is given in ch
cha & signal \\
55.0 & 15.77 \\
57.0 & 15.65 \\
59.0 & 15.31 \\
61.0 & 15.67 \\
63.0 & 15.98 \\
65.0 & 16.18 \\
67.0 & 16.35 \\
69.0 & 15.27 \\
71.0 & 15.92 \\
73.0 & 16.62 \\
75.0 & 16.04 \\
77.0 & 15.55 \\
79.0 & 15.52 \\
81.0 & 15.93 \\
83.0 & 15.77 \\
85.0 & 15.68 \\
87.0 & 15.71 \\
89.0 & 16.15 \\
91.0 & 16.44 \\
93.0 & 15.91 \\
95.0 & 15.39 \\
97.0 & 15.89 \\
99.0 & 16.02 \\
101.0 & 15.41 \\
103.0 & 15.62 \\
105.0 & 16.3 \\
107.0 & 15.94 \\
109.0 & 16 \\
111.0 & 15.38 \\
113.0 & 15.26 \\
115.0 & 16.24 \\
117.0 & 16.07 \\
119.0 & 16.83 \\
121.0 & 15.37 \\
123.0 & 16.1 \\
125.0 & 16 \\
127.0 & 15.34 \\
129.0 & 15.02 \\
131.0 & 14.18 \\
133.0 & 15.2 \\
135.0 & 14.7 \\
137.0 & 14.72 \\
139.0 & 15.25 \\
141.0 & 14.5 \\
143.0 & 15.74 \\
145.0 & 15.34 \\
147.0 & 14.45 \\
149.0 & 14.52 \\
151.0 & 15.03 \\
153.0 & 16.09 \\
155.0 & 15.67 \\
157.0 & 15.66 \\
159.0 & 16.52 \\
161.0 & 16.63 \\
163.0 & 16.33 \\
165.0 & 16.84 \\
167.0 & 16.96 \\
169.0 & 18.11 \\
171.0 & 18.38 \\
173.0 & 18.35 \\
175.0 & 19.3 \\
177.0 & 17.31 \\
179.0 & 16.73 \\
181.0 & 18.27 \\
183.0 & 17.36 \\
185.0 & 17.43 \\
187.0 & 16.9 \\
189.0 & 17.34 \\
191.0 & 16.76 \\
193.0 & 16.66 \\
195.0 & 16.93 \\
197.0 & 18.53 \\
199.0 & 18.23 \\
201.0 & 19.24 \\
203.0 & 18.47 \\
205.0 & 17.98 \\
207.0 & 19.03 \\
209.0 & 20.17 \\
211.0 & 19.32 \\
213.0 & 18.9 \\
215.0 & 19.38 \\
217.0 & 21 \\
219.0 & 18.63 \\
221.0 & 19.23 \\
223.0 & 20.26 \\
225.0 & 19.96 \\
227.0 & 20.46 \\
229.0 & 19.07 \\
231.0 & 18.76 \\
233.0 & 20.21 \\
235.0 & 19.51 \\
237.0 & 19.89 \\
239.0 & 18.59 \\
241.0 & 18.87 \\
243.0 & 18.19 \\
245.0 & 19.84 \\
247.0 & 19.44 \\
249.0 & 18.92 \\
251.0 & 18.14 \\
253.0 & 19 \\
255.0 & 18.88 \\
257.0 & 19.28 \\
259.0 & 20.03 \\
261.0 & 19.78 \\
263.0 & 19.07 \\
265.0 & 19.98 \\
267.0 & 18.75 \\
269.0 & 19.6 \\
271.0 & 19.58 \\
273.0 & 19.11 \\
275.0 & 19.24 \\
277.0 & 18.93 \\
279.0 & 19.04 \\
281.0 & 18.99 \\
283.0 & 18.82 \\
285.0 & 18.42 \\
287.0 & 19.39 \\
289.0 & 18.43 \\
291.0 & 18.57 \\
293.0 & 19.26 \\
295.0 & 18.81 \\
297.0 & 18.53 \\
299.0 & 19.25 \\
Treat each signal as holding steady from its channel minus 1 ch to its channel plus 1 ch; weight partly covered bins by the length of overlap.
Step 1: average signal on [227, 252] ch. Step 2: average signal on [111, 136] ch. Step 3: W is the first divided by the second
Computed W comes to 1.2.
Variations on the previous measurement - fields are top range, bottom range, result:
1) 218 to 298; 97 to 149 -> 1.24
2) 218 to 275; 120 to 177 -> 1.21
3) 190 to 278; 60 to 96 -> 1.20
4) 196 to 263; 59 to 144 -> 1.23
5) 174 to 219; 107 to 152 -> 1.19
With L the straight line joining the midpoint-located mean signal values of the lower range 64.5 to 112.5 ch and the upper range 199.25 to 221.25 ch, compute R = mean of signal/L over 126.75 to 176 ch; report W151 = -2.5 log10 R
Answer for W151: 0.106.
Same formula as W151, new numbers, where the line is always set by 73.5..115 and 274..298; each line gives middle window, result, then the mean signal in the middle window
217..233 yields -0.10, 19.6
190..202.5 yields -0.02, 17.8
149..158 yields 0.09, 15.5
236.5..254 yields -0.04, 19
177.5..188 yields -0.01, 17.3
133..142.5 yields 0.11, 14.9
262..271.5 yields -0.05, 19.4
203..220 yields -0.09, 19.3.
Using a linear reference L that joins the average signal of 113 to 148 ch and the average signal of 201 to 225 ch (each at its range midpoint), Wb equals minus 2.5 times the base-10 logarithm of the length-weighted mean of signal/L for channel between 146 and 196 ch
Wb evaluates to 0.03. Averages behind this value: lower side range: 15.4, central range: 16.8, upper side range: 19.3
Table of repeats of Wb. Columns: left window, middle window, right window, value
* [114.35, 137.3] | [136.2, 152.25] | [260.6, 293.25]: 0.07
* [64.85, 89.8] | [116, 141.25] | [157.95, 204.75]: 0.09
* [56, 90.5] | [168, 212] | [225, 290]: 0.00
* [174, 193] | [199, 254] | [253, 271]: -0.04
